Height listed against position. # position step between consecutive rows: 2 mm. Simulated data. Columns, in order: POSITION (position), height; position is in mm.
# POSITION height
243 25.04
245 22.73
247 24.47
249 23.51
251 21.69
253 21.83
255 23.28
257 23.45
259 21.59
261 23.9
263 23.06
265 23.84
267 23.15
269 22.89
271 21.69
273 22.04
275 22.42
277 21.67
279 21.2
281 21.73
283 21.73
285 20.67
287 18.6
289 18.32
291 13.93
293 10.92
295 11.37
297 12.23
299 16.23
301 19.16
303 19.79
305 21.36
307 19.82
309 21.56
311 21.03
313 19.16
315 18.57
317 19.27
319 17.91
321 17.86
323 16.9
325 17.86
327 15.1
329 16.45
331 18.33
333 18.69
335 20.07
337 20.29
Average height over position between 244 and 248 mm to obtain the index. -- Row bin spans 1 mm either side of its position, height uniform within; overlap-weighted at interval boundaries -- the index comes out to 23.6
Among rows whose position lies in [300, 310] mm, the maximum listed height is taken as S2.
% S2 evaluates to 21.56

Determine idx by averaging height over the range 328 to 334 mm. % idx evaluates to 17.8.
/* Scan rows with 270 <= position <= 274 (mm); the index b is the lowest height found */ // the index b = 21.69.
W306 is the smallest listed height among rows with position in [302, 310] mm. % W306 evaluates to 19.79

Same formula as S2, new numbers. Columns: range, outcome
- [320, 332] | 18.33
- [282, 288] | 21.73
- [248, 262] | 23.9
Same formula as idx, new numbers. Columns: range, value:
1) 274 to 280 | 21.8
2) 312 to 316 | 18.9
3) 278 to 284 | 21.6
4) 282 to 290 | 19.8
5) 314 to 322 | 18.4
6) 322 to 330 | 16.6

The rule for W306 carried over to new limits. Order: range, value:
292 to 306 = 10.92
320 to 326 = 16.9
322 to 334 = 15.1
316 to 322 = 17.86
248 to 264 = 21.59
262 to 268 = 23.06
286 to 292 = 13.93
